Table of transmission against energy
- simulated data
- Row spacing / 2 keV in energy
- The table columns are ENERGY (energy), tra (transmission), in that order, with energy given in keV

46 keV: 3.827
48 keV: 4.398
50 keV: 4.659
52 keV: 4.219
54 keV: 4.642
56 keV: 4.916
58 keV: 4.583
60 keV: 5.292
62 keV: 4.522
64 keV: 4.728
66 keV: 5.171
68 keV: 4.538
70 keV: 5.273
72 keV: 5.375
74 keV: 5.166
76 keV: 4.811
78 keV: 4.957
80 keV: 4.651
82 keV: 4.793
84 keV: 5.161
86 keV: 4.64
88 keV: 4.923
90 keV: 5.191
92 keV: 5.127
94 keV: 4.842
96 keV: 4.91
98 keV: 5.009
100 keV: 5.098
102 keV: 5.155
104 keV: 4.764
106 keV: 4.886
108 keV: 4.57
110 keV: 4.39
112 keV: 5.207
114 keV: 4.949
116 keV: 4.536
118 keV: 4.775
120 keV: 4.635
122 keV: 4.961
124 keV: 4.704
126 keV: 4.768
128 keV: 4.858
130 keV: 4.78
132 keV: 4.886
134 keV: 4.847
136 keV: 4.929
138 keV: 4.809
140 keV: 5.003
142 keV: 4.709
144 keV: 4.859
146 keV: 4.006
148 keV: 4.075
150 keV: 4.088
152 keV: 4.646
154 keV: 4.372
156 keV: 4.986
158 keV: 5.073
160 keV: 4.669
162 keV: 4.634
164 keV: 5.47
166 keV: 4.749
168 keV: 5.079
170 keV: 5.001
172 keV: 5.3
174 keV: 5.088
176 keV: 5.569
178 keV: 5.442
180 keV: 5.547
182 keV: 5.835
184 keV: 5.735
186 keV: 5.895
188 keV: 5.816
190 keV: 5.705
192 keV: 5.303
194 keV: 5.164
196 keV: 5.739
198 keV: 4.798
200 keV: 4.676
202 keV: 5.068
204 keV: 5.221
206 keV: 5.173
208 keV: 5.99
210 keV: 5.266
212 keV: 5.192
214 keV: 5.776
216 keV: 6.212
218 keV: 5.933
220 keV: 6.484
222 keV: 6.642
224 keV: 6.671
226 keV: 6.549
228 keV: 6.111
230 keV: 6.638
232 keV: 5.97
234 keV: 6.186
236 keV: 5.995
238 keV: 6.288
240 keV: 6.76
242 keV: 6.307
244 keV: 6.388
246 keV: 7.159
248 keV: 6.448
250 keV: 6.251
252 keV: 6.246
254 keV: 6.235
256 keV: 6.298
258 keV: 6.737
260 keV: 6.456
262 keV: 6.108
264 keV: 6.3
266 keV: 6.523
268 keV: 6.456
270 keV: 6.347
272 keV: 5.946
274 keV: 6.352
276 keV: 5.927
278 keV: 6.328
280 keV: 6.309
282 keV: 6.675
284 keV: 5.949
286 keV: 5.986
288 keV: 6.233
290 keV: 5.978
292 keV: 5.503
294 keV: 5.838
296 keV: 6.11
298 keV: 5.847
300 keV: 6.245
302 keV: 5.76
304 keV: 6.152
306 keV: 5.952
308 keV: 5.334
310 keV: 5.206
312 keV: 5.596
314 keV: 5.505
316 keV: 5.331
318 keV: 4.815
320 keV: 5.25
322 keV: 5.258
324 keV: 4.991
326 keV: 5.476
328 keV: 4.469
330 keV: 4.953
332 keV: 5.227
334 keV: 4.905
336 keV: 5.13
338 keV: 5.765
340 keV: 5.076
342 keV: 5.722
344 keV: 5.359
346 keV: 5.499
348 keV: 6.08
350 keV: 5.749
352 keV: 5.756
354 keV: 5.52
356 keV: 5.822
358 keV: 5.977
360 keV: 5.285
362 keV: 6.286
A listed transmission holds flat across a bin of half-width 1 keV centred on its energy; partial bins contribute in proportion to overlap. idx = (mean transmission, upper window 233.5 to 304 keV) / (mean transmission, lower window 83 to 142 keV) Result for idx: 1.28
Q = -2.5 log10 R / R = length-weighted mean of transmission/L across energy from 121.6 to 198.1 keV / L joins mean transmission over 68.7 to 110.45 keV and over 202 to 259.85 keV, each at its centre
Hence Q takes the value 0.11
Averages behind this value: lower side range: 4.94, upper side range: 6.17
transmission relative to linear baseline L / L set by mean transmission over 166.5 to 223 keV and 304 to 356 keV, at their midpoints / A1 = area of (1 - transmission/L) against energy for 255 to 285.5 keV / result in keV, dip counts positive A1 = -4.9 keV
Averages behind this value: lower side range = 5.52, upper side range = 5.38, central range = 6.31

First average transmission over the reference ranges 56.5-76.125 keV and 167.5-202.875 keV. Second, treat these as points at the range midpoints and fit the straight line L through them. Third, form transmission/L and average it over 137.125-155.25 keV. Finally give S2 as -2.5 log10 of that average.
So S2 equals 0.162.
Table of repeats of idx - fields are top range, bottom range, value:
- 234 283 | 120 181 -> 1.31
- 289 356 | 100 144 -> 1.14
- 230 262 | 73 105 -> 1.29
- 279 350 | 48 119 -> 1.15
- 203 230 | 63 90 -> 1.21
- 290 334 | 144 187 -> 1.09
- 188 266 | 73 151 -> 1.25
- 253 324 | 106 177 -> 1.24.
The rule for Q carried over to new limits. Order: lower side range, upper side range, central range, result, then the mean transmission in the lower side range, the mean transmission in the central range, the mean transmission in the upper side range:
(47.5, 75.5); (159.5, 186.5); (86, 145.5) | 0.04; 4.83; 4.85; 5.29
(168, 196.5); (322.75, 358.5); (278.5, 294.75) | -0.12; 5.49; 6.07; 5.41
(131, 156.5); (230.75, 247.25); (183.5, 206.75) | 0.04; 4.62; 5.35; 6.39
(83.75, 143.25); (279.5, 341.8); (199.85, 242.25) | -0.14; 4.86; 5.98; 5.57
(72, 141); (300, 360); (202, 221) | -0.10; 4.88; 5.66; 5.45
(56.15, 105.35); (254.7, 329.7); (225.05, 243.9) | -0.13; 4.94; 6.31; 5.87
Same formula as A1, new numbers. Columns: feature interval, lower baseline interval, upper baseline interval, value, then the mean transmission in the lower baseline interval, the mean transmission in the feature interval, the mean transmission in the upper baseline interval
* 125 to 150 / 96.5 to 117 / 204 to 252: 2.4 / 4.86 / 4.69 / 6.17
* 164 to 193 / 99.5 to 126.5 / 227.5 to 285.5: 0.4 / 4.81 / 5.43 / 6.33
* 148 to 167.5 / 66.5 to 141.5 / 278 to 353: 1.4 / 4.89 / 4.72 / 5.6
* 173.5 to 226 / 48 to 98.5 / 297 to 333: -4.9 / 4.87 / 5.64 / 5.41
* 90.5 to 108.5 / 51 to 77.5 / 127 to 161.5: -0.6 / 4.87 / 4.95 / 4.68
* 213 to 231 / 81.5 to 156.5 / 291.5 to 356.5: -4.2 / 4.78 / 6.34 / 5.49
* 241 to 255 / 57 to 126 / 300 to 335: -3.3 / 4.89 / 6.43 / 5.33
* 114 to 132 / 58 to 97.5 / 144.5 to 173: 0.2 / 4.94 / 4.77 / 4.73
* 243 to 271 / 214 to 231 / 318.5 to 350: -1.8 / 6.37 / 6.43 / 5.28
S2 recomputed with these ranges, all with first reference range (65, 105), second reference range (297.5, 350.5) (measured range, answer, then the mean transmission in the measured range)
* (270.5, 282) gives -0.17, 6.22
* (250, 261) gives -0.20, 6.38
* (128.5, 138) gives 0.05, 4.85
